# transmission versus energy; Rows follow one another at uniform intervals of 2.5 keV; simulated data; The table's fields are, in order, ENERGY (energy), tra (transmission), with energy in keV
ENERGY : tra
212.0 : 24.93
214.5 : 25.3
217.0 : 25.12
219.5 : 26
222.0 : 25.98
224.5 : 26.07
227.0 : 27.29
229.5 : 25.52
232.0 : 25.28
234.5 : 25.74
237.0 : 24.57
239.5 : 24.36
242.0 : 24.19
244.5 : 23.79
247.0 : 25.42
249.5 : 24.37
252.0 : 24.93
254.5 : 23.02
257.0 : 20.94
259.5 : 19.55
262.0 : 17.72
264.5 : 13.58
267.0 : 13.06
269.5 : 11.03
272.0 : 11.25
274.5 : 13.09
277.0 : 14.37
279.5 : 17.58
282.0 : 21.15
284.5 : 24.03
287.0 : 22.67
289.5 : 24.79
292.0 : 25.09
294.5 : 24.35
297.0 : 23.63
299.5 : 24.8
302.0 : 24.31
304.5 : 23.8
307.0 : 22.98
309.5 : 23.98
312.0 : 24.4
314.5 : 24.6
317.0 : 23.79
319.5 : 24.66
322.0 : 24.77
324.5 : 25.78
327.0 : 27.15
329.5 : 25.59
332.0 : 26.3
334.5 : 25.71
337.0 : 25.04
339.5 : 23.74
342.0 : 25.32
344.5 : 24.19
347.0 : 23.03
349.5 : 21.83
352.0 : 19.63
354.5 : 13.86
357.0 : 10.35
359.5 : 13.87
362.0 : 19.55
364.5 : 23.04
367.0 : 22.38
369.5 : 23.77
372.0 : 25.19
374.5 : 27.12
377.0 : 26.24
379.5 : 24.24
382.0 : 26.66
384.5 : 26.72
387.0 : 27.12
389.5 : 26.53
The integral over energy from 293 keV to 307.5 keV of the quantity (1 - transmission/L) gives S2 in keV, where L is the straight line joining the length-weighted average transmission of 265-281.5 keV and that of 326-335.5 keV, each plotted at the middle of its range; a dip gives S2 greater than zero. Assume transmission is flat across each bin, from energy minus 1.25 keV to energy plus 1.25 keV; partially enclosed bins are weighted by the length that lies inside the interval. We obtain -3.3 keV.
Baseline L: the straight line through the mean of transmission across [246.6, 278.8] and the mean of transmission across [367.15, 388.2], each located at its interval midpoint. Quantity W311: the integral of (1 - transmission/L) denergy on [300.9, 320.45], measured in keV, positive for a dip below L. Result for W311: -2.8 keV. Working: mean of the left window 17.7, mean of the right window 25.7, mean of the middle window 24.1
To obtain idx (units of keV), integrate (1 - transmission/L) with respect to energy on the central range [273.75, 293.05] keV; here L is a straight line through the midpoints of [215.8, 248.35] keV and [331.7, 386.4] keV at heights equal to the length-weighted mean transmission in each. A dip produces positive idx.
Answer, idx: 3.0 keV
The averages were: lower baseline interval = 25.3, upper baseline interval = 22.6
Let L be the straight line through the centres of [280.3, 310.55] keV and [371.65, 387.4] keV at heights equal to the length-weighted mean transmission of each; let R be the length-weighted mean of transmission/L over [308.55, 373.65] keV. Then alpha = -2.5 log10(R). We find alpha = 0.10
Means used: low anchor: 23.7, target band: 22.8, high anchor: 26.2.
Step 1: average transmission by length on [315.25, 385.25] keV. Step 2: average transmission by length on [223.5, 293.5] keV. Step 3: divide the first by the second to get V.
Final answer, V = 1.1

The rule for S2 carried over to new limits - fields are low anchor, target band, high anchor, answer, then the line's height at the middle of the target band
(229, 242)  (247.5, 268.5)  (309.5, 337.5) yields 4.4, 25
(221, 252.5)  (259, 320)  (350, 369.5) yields 3.8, 22.1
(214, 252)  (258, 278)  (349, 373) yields 7.9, 23.6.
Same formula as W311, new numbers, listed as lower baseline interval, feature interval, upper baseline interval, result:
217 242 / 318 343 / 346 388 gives -2.7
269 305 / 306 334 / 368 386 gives -3.2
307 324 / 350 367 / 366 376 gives 5.0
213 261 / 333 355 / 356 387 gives 0.3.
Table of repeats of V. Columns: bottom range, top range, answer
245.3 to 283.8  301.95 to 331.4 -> 1.36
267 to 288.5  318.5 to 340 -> 1.52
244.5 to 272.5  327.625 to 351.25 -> 1.29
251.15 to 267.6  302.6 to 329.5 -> 1.29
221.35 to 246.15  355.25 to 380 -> 0.84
